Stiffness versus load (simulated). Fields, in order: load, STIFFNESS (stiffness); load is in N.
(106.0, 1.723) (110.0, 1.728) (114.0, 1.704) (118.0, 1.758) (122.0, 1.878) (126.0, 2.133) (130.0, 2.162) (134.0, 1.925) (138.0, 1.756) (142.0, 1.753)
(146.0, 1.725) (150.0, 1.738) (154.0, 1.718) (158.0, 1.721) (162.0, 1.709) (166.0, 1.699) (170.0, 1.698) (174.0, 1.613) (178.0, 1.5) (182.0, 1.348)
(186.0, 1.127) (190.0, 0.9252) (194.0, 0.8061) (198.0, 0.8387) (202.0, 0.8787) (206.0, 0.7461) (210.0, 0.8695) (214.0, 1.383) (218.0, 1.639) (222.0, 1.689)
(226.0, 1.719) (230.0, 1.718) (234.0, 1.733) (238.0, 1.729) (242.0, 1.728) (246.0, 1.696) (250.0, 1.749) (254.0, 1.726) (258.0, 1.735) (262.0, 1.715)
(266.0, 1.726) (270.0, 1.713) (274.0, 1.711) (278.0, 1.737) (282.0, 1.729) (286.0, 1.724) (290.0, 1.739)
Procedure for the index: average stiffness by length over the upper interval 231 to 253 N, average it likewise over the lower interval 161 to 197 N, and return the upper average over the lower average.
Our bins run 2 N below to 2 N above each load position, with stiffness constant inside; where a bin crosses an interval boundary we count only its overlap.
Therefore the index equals 1.3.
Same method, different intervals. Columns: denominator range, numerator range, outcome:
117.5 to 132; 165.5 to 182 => 0.79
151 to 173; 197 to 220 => 0.63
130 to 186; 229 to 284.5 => 1.03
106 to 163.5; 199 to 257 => 0.82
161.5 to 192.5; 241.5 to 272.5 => 1.21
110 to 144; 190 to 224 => 0.58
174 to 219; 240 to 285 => 1.56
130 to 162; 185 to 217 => 0.54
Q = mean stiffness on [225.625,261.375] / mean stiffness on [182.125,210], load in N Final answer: 1.88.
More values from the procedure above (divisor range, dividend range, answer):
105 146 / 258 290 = 0.93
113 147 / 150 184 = 0.87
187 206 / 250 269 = 2.00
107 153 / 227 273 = 0.94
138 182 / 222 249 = 1.03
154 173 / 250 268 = 1.01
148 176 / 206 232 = 0.85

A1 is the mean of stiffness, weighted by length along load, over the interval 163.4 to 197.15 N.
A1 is 1.33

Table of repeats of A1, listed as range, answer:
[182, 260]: 1.39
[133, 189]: 1.63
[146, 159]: 1.73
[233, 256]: 1.73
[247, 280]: 1.73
